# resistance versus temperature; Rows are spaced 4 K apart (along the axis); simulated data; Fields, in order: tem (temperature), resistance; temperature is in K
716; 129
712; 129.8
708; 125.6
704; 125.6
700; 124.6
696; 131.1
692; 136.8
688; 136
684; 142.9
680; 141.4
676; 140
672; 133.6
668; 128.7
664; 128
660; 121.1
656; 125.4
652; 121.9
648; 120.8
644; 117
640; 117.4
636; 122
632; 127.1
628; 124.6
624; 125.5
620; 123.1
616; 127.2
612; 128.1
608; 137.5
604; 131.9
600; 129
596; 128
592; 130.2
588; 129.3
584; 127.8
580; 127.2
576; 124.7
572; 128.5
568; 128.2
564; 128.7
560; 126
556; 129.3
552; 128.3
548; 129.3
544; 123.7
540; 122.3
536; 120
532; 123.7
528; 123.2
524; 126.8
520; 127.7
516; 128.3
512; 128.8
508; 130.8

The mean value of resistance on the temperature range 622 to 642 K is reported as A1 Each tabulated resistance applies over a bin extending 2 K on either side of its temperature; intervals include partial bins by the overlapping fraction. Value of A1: 123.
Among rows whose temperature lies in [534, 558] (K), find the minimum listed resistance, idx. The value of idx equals 120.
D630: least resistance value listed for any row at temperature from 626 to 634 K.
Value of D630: 124.6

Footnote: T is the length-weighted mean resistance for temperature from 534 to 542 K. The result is 121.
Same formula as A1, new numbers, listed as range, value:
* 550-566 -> 128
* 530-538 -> 122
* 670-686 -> 139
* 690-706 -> 130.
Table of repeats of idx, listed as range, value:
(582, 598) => 127.8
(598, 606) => 129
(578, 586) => 127.2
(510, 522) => 127.7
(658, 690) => 121.1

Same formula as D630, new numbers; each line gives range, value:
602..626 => 123.1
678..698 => 131.1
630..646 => 117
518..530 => 123.2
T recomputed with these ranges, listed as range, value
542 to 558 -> 128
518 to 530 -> 126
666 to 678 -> 134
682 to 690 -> 139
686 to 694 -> 136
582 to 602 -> 129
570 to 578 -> 127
